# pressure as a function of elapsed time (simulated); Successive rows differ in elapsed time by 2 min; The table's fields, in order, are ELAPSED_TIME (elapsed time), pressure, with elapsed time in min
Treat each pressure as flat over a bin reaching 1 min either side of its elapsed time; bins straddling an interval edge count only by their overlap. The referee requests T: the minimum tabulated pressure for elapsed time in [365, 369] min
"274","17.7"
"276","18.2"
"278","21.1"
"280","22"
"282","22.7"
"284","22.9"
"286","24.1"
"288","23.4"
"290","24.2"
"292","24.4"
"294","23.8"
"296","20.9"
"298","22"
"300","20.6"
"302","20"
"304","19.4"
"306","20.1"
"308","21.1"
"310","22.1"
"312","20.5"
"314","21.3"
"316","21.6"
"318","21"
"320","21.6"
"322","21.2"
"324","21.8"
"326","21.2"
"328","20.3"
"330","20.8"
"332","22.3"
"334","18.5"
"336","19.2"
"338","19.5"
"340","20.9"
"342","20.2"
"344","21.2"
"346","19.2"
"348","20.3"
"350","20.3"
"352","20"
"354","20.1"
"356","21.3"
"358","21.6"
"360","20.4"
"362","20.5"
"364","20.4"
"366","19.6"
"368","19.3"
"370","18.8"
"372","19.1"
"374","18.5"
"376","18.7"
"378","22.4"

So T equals 19.3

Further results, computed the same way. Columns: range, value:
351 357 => 20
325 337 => 18.5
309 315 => 20.5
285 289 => 23.4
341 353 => 19.2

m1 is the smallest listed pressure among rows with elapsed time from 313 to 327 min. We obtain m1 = 21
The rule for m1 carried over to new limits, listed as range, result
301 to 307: 19.4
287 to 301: 20.6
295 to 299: 20.9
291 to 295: 23.8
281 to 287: 22.7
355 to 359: 21.3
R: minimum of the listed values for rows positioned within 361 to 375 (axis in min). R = 18.5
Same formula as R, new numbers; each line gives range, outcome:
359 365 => 20.4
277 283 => 21.1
